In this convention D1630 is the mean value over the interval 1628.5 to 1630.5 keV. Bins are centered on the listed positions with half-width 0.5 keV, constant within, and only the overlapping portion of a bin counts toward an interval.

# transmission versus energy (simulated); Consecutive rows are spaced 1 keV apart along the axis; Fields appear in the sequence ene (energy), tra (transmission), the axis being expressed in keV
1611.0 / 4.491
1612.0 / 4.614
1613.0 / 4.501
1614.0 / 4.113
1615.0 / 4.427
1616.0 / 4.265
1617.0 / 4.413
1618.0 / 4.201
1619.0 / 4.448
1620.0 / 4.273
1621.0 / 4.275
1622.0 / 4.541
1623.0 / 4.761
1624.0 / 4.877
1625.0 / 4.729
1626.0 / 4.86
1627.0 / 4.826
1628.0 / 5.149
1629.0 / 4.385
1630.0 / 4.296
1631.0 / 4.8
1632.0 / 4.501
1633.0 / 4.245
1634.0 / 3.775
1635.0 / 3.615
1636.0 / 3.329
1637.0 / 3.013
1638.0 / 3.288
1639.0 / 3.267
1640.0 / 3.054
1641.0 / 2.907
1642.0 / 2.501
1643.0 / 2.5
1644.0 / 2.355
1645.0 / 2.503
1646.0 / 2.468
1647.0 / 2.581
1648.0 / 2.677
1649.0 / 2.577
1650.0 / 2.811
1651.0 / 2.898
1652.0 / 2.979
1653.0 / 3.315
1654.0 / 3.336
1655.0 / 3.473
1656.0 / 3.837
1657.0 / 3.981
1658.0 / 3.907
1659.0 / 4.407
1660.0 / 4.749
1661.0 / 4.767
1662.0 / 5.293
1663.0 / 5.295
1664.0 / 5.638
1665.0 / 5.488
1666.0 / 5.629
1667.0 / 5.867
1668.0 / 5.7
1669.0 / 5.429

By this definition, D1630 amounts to 4.34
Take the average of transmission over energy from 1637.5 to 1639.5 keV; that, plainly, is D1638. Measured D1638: 3.28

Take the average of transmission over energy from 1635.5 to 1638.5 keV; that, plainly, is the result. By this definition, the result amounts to 3.21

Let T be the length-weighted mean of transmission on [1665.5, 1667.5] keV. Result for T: 5.75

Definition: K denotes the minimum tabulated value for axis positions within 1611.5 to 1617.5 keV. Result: 4.113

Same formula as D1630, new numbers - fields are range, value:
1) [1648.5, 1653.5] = 2.92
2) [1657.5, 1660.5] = 4.35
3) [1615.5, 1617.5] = 4.34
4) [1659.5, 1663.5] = 5.03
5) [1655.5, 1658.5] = 3.91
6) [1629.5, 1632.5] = 4.53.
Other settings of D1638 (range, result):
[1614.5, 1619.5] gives 4.35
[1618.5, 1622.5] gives 4.38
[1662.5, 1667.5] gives 5.58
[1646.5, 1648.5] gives 2.63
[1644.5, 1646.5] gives 2.49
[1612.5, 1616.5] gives 4.33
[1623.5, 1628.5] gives 4.89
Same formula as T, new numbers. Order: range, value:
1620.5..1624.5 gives 4.61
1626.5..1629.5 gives 4.79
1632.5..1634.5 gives 4.01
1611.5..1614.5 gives 4.41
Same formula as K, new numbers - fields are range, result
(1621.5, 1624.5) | 4.541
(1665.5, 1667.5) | 5.629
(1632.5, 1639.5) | 3.013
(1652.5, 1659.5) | 3.315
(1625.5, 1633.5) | 4.245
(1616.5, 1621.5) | 4.201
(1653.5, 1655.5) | 3.336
